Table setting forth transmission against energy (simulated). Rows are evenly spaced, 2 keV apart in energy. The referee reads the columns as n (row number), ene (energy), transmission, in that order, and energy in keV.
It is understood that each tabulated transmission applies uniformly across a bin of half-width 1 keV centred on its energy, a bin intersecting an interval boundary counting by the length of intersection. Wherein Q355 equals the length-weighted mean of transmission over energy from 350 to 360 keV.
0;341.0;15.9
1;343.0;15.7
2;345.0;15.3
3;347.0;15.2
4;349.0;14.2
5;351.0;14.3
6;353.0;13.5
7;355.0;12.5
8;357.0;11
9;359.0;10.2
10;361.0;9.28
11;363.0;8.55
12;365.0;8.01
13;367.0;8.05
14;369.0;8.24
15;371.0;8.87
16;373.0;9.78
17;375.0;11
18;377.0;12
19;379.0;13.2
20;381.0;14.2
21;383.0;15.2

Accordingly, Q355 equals 12.3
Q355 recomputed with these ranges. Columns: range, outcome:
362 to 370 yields 8.21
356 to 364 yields 9.76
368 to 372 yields 8.55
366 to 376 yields 9.19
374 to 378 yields 11.5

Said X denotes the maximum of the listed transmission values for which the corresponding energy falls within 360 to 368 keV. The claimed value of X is 9.28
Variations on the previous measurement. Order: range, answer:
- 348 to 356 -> 14.3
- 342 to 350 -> 15.7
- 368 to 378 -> 12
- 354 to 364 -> 12.5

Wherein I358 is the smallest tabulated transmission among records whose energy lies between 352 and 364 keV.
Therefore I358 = 8.55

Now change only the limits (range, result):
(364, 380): 8.01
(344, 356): 12.5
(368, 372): 8.24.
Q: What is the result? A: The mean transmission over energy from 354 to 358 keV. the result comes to 11.8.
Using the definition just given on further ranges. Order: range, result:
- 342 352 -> 14.9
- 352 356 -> 13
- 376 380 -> 12.6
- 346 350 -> 14.7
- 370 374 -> 9.32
